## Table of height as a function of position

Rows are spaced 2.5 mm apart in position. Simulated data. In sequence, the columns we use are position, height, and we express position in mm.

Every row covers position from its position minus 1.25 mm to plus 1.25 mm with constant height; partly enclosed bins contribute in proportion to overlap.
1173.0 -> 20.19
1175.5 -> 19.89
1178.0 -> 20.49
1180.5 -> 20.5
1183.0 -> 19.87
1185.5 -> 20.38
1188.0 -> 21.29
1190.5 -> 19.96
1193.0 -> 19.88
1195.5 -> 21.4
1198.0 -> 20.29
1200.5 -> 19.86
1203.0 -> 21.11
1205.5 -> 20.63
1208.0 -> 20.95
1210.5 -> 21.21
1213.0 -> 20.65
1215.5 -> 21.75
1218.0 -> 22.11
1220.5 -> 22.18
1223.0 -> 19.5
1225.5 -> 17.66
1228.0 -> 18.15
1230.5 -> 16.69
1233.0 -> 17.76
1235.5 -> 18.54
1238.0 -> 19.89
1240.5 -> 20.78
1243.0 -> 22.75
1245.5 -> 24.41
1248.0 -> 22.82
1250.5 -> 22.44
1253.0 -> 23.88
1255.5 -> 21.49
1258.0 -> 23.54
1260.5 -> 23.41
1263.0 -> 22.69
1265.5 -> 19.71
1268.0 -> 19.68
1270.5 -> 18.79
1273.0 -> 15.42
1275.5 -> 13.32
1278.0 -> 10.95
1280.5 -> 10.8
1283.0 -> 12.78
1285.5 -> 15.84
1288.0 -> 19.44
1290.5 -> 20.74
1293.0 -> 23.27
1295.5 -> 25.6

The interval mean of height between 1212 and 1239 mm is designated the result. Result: 19.5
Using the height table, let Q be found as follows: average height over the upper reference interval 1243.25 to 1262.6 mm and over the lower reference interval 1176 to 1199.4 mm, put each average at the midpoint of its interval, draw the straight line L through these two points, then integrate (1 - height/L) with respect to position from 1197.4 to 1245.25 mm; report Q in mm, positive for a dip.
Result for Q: 3.4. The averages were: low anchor 20.4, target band 20.2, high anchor 23.1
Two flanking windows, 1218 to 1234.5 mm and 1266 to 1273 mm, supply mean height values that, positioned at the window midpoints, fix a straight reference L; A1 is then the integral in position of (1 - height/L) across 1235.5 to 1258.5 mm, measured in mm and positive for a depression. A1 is -4.2 mm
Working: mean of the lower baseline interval 18.9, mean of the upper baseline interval 18.6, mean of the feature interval 22.2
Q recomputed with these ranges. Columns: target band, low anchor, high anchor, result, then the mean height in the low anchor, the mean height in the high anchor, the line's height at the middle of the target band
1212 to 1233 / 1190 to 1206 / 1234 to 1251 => 1.4 mm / 20.5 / 21.6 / 21.1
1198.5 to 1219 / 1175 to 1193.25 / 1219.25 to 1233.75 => -1.7 mm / 20.3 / 18.7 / 19.4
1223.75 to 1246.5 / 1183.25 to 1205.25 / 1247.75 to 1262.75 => 2.6 mm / 20.5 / 22.9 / 22.1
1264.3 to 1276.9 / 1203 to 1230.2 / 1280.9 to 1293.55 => 0.7 mm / 20.4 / 17.6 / 18.3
